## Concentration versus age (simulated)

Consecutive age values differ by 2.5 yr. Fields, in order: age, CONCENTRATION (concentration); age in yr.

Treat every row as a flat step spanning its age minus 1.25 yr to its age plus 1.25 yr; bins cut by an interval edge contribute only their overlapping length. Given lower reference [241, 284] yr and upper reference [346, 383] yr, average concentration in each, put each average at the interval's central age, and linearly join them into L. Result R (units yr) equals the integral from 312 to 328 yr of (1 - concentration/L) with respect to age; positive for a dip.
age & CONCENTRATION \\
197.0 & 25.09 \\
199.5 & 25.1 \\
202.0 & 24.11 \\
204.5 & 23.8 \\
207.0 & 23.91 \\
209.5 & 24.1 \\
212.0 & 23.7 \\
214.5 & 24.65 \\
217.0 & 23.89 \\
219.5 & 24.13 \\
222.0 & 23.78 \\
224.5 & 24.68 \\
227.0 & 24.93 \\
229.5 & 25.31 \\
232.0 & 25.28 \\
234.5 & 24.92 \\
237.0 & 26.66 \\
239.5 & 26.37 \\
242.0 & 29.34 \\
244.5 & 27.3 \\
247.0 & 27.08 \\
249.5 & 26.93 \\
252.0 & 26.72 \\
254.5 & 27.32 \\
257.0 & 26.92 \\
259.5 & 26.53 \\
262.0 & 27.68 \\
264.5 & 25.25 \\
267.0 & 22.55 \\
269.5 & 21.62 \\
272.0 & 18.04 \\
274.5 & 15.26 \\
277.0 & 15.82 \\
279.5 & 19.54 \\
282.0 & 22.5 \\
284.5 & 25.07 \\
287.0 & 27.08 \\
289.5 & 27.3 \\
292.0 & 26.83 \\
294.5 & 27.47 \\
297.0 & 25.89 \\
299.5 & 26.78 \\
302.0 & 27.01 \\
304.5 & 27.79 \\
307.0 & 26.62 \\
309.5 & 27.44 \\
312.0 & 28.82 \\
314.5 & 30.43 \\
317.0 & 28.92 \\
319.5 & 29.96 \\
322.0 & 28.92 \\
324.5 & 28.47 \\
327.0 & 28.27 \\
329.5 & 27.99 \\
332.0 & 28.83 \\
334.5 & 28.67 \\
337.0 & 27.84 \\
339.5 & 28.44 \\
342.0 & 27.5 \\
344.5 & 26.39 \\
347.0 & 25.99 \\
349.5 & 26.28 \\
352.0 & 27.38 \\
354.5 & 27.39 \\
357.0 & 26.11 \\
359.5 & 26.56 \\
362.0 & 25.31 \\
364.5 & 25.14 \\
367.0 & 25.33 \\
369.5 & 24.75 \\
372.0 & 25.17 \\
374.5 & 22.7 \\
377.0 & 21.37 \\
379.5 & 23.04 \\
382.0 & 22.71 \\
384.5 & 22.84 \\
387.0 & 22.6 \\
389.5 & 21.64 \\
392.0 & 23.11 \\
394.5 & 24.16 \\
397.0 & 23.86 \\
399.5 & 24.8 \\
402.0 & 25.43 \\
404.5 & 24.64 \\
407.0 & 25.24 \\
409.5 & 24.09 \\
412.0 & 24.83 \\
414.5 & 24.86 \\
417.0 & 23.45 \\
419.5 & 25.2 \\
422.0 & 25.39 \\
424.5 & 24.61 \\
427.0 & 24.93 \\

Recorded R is -3.0 yr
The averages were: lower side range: 23.9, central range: 29.1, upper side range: 25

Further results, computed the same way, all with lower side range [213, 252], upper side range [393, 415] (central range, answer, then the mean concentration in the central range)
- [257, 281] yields 3.59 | 21.7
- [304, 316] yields -1.45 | 28.3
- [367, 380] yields 0.63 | 23.6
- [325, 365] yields -3.50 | 27.2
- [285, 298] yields -0.77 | 26.8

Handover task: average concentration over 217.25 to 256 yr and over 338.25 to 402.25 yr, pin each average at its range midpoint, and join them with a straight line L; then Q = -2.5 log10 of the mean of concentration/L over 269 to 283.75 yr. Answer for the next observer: 0.33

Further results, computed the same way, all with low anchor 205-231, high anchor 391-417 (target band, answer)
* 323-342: -0.161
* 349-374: -0.061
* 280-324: -0.120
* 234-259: -0.113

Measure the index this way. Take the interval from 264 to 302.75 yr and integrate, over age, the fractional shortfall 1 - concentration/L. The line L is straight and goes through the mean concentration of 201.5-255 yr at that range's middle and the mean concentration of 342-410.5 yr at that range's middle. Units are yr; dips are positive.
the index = 2.8 yr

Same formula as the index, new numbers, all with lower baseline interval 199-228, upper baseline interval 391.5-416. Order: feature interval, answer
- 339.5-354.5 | -1.5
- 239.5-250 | -1.4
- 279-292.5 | -0.3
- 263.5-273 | 0.9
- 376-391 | 1.3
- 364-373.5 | -0.2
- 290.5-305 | -1.5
